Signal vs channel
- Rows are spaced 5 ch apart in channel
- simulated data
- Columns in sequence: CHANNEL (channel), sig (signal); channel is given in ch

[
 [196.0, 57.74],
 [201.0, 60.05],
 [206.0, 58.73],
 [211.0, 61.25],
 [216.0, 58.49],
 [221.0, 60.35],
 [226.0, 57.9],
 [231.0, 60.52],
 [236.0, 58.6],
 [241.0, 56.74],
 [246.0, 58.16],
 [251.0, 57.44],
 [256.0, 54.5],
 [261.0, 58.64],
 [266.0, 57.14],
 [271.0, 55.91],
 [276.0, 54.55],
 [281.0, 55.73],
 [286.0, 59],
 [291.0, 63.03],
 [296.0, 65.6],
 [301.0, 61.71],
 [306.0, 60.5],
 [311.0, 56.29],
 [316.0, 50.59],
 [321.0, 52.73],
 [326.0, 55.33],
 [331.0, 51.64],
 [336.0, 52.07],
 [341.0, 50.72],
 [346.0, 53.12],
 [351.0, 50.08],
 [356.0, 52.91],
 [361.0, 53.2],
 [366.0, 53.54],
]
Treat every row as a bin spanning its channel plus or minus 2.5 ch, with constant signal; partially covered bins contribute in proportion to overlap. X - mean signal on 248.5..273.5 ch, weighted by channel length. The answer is 56.7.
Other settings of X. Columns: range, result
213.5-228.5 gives 58.9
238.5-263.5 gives 57.1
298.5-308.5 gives 61.1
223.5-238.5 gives 59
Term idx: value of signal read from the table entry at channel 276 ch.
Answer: 54.55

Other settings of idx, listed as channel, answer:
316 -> 50.59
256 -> 54.5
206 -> 58.73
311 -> 56.29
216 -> 58.49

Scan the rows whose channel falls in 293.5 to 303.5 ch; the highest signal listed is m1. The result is 65.6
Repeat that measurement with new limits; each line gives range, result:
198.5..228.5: 61.25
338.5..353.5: 53.12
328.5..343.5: 52.07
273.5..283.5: 55.73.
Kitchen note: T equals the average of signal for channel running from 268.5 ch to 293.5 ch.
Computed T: 57.6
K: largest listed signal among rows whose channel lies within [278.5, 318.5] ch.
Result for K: 65.6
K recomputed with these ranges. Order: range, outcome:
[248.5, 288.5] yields 59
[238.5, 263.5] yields 58.64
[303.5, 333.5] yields 60.5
